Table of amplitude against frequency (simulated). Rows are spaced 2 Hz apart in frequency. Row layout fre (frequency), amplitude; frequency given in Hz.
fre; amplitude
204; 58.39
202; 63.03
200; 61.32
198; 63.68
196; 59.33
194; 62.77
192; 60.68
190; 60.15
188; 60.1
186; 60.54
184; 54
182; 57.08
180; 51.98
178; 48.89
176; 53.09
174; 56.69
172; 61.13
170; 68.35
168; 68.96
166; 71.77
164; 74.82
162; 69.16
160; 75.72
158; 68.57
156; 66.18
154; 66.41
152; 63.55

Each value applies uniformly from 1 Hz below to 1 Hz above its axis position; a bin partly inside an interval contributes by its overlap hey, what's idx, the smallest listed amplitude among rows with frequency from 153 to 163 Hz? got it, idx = 66.18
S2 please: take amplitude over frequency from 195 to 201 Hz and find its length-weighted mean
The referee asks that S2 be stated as 61.4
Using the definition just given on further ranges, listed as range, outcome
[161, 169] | 71.2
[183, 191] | 58.7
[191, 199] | 61.6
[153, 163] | 69.2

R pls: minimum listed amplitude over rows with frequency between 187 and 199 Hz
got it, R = 59.33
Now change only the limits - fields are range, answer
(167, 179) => 48.89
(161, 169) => 68.96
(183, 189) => 54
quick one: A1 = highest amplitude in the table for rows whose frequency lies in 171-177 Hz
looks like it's 61.13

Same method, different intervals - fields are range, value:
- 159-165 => 75.72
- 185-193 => 60.68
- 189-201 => 63.68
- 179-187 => 60.54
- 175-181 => 53.09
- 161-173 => 74.82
